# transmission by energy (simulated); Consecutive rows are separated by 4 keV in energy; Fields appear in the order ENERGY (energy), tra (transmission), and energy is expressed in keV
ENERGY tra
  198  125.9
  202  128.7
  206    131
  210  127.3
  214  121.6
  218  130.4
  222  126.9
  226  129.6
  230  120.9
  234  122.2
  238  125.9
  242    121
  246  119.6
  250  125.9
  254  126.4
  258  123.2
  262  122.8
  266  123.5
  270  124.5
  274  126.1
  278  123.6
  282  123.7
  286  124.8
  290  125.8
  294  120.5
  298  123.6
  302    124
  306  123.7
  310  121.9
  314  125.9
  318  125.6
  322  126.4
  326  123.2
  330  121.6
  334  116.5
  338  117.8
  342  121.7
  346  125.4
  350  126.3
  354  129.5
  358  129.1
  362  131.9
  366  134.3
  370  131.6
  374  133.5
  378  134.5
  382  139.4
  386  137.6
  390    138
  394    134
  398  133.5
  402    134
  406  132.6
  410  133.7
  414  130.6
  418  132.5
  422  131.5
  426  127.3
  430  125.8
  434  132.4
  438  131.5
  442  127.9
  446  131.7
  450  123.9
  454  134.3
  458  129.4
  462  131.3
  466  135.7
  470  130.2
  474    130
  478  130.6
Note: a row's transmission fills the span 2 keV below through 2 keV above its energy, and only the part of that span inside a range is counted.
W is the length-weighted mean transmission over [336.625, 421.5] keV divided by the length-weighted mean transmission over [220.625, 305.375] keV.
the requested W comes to 1.1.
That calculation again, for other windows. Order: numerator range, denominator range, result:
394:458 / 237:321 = 1.06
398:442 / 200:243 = 1.04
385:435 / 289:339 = 1.08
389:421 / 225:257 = 1.08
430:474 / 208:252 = 1.05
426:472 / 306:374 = 1.04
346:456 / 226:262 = 1.07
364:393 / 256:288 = 1.09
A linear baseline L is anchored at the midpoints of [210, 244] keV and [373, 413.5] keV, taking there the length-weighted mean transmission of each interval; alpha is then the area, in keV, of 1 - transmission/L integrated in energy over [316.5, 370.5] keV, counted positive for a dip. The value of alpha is 2.6 keV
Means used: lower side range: 125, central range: 126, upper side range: 135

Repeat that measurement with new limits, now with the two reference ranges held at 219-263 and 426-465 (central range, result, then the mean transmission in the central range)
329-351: 1.0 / 121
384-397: -0.8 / 136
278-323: 0.6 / 124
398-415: -0.6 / 133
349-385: -1.4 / 133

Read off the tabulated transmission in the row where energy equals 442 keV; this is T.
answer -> 127.9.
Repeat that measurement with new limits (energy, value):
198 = 125.9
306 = 123.7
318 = 125.6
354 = 129.5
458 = 129.4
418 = 132.5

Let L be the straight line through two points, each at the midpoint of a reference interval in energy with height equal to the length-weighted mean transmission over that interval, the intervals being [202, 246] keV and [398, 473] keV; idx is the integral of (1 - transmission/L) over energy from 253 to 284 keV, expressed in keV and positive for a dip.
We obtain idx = 0.6 keV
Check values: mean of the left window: 126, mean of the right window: 131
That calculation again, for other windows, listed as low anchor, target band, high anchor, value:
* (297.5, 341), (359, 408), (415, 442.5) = -2.9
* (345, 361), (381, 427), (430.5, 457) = -1.7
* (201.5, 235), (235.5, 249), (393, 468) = 0.5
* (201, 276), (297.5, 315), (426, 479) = 0.4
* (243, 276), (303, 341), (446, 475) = 1.1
